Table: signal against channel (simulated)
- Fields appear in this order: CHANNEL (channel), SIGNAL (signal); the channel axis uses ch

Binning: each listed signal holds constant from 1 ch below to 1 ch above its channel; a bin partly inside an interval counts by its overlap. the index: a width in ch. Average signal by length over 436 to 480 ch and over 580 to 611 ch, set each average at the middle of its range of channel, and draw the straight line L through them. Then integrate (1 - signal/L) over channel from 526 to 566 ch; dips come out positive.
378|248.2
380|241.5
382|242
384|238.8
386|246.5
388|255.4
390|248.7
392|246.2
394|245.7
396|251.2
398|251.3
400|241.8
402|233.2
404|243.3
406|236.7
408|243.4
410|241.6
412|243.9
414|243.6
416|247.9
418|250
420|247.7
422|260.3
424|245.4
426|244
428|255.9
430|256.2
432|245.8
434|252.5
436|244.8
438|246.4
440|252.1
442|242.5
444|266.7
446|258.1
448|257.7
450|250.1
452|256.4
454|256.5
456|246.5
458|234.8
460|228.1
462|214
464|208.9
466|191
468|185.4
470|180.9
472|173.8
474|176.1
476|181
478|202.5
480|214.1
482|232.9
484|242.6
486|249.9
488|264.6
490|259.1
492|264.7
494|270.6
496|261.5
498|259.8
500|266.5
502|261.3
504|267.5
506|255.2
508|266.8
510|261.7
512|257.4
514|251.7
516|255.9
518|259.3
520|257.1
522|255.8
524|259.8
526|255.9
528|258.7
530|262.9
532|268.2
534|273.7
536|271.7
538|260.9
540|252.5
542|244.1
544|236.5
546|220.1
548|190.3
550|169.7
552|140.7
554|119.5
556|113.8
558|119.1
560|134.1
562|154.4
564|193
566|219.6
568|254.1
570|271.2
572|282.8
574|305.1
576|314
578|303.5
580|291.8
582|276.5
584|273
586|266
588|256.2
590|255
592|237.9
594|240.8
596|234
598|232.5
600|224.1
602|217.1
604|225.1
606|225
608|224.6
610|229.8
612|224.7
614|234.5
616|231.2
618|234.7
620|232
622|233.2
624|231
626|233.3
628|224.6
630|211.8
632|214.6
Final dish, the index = 5.05 ch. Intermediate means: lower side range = 224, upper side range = 243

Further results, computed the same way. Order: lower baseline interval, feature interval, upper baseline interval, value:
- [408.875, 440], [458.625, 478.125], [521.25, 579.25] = 3.8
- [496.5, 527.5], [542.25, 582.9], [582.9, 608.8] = 5.1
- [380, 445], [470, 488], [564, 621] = 2.7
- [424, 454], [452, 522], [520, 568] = -1.2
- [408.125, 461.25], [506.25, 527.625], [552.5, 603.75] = -1.8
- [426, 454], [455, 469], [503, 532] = 2.1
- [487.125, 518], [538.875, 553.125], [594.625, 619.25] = 2.3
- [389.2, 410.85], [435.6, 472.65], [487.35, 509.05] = 3.3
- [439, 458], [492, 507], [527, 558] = -2.0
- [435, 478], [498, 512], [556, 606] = -1.9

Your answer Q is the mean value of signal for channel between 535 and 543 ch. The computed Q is 257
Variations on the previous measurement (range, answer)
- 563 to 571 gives 234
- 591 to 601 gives 234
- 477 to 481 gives 208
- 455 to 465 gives 226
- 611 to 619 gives 231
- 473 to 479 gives 187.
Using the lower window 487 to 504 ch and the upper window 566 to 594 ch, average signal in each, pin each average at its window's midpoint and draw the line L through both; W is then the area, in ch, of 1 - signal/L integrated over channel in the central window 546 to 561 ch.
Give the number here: 6.9 ch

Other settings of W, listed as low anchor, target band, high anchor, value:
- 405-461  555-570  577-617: 4.2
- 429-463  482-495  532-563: -1.8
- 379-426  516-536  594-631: -2.2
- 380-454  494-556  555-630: -0.8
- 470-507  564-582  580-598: -1.6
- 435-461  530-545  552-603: -1.4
